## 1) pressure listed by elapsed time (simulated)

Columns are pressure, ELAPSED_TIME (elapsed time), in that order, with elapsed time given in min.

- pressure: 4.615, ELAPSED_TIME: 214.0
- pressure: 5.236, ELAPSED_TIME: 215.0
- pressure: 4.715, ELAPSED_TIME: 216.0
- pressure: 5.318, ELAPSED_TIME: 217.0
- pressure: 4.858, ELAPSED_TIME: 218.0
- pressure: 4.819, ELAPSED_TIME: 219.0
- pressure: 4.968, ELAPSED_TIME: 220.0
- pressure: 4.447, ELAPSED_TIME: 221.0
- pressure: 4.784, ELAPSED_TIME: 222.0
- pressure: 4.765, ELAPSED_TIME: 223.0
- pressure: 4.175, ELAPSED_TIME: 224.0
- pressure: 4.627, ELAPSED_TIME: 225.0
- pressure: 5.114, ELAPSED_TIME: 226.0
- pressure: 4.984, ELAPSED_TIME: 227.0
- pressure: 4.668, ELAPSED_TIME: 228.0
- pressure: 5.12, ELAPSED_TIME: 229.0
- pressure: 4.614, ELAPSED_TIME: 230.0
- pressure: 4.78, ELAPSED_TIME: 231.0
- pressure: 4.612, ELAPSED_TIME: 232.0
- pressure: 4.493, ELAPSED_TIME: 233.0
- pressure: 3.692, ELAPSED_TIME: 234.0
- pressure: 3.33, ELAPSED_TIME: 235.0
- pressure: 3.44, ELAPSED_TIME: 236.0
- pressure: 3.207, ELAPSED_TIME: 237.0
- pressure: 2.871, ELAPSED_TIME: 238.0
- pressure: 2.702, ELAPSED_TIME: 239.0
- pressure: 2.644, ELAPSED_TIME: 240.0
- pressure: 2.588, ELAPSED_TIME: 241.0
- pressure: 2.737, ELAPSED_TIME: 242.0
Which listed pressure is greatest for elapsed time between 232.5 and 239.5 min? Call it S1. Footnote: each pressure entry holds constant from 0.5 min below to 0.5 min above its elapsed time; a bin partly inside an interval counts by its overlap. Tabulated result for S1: 4.493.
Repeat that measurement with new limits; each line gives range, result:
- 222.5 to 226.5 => 5.114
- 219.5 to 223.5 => 4.968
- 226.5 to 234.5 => 5.12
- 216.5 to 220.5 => 5.318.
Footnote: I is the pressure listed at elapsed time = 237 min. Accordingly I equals 3.207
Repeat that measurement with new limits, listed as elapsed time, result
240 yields 2.644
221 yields 4.447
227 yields 4.984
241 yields 2.588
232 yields 4.612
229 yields 5.12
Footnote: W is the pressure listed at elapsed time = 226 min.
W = 5.114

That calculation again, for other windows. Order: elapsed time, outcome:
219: 4.819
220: 4.968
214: 4.615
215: 5.236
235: 3.33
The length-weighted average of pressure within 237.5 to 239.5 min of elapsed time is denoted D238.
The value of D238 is 2.79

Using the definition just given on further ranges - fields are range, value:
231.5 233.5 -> 4.55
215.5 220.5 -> 4.94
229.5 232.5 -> 4.67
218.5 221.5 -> 4.74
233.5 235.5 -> 3.51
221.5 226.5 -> 4.69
